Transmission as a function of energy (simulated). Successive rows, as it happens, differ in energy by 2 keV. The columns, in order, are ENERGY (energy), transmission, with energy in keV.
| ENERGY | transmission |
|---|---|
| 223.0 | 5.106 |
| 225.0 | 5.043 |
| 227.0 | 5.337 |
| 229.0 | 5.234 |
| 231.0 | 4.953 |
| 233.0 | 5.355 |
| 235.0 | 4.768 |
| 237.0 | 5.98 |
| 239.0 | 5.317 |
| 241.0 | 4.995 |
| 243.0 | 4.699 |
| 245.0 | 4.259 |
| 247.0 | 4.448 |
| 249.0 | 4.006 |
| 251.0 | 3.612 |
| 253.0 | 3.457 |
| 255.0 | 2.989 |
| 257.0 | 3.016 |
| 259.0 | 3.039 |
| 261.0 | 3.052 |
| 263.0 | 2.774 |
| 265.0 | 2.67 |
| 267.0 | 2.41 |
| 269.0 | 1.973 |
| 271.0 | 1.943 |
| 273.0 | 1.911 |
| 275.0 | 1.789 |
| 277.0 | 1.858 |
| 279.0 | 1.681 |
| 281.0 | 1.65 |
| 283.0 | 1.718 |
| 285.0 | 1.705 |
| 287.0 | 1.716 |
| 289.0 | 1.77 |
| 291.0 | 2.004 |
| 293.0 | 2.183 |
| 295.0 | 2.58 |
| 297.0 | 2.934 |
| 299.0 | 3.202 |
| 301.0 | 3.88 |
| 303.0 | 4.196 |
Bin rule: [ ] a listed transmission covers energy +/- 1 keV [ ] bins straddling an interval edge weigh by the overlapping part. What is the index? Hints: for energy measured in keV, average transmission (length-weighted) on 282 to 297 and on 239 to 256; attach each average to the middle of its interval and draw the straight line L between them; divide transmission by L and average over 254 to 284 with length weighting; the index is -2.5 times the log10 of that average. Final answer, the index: 0.32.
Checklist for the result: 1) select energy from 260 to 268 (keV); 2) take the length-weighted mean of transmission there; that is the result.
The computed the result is 2.73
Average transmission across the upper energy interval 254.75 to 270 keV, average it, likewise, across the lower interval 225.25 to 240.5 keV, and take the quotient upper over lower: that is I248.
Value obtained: 0.52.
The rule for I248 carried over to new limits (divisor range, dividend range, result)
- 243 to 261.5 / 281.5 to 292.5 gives 0.50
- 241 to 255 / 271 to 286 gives 0.44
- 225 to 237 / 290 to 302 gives 0.54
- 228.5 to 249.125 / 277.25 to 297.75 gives 0.40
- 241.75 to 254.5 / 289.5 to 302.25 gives 0.69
